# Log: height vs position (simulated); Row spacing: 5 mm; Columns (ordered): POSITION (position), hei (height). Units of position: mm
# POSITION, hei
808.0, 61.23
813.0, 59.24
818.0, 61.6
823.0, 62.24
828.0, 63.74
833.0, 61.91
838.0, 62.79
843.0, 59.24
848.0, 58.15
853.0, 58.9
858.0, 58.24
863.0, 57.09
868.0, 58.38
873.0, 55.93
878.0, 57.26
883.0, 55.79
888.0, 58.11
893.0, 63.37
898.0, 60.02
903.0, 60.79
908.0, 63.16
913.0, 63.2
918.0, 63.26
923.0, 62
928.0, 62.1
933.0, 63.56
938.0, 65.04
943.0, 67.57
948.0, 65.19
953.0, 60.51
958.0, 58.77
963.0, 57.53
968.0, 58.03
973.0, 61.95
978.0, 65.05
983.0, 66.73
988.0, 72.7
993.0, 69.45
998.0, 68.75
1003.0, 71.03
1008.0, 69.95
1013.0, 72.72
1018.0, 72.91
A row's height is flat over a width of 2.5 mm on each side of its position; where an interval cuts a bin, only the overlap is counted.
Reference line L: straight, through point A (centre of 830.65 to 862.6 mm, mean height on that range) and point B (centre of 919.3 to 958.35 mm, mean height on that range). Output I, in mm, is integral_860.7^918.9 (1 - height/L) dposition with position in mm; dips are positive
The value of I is 1.7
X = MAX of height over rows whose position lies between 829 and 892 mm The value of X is 62.79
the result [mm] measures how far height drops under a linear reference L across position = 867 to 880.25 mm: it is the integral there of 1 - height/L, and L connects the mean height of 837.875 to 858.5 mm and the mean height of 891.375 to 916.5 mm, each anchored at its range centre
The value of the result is 0.76 mm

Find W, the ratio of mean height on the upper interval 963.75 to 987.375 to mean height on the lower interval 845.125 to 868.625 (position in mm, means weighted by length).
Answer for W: 1.09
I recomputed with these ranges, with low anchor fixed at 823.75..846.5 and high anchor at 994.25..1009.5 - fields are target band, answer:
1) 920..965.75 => 3.09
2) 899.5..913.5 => 0.68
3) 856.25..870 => 1.15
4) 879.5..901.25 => 1.75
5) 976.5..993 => 0.12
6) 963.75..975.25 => 1.47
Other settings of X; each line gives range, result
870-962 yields 67.57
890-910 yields 63.37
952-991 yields 72.7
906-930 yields 63.26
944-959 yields 65.19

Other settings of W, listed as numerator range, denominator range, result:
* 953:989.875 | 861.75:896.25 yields 1.08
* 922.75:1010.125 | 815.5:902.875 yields 1.09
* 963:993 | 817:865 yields 1.07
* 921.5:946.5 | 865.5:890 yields 1.12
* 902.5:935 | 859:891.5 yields 1.09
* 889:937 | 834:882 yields 1.07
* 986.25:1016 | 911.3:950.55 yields 1.11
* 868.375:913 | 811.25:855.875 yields 0.98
